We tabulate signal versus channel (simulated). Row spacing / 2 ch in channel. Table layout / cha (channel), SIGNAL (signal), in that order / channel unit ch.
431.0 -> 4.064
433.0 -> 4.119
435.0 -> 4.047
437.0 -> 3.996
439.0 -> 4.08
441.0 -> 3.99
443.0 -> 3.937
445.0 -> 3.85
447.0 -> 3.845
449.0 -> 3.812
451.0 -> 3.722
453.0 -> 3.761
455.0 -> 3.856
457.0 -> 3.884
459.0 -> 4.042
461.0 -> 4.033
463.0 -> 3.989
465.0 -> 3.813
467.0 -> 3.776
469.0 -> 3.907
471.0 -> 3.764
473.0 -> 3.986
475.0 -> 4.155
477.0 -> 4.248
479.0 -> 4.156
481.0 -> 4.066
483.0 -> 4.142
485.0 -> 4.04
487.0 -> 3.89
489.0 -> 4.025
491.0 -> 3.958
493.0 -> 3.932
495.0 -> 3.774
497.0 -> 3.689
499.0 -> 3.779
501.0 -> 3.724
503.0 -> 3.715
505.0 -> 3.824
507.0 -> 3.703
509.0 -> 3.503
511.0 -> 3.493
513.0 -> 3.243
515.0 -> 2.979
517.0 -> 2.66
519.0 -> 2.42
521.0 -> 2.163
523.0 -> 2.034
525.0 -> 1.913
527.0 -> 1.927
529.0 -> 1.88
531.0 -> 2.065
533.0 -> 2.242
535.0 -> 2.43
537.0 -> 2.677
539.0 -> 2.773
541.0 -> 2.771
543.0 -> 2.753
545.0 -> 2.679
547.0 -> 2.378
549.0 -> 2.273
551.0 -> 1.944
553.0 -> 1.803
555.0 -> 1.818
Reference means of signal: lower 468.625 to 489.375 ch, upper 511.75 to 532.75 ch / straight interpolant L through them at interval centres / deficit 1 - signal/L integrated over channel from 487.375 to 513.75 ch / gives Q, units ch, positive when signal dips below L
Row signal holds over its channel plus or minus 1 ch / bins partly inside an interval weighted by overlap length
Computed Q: -4.57 ch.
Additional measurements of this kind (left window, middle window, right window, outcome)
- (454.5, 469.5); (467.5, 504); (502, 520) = -3.4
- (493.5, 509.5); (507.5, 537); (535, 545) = 6.2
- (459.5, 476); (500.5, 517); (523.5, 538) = -4.0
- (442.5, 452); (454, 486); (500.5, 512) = -2.0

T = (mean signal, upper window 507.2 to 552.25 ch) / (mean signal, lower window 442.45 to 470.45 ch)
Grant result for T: 0.7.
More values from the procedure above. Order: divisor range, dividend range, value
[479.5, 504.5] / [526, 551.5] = 0.61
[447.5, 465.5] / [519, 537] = 0.55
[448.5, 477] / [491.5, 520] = 0.89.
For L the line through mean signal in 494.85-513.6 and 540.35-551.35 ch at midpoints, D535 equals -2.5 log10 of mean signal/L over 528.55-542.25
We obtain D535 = 0.14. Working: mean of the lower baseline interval 3.65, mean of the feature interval 2.43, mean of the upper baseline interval 2.49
